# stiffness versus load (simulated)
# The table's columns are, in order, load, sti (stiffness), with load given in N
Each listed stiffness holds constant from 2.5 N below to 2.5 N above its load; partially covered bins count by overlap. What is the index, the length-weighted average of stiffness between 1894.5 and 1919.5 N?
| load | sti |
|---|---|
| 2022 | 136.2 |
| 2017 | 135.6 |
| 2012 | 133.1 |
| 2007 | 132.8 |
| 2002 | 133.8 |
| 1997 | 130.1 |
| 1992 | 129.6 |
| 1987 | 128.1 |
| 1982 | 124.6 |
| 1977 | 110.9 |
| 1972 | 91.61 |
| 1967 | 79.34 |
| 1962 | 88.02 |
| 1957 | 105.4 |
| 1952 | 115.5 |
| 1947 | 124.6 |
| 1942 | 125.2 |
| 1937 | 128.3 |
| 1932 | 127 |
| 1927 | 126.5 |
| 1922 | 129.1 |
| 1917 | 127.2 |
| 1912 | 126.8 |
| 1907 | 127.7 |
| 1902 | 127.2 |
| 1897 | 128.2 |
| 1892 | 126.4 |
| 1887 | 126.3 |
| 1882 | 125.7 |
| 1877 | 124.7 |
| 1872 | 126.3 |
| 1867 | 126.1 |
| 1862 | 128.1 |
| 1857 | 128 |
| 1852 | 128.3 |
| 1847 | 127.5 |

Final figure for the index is 127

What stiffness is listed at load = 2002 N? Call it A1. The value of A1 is 133.8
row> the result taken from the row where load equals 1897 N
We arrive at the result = 128.2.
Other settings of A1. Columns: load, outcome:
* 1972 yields 91.61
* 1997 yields 130.1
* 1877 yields 124.7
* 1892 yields 126.4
